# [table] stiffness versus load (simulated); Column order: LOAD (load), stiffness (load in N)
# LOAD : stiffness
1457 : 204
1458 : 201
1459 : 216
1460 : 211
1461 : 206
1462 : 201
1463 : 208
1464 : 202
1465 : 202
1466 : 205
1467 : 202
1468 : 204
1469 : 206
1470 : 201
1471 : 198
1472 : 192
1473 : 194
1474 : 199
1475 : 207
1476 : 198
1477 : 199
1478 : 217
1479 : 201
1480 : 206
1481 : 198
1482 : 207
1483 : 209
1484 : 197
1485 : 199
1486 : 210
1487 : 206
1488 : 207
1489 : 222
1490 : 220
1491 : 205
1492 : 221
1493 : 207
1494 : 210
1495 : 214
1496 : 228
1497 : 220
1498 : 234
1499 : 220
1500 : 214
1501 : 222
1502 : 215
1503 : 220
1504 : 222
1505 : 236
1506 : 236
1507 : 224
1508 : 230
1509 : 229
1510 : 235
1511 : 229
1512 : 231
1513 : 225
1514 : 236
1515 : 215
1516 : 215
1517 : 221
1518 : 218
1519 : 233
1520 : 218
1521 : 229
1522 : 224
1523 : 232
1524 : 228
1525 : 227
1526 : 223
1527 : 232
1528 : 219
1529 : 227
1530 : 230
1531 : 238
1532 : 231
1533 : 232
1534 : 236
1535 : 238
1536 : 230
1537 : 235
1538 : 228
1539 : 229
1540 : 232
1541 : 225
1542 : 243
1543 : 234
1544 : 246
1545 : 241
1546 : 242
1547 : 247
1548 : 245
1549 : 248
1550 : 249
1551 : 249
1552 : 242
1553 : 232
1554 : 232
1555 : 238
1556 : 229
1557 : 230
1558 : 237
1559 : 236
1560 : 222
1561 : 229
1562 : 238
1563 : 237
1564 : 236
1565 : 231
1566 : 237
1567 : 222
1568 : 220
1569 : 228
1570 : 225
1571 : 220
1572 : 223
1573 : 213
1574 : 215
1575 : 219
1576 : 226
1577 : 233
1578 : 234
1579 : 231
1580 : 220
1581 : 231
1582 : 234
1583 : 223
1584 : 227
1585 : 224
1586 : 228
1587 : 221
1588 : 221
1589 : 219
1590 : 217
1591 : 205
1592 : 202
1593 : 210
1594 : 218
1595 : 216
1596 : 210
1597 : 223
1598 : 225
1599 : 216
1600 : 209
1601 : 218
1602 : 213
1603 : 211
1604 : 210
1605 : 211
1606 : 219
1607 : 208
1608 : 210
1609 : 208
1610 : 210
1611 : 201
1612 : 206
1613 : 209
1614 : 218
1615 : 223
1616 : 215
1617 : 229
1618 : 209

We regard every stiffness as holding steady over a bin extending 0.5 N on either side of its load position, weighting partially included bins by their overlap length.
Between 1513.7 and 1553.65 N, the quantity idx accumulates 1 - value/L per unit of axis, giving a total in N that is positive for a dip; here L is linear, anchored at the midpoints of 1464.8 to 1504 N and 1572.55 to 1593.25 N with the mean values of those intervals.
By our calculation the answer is -3.2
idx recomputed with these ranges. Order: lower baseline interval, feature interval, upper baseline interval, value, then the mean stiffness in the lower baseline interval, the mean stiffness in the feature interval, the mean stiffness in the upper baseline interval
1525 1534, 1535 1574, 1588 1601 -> -1.7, 229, 234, 215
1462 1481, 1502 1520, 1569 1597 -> -1.5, 202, 226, 221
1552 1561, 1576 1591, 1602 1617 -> -0.2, 232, 225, 212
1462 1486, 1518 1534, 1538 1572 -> -0.4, 202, 228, 235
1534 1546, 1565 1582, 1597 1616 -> -0.1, 235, 225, 213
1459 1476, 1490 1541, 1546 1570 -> -1.3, 203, 226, 235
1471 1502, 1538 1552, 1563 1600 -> -1.5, 209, 240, 222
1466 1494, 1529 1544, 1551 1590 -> -0.9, 205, 233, 228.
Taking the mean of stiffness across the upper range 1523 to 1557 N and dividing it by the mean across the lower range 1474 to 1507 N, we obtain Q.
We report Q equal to 1.1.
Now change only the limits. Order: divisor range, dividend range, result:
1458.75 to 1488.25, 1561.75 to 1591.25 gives 1.11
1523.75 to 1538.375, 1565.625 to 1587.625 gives 0.98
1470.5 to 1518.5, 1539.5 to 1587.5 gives 1.08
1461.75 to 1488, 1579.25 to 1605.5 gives 1.07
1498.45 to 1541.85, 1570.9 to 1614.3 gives 0.96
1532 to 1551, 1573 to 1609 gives 0.92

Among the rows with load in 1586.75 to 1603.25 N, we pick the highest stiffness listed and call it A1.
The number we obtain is 225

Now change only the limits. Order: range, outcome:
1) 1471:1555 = 249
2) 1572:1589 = 234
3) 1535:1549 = 248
